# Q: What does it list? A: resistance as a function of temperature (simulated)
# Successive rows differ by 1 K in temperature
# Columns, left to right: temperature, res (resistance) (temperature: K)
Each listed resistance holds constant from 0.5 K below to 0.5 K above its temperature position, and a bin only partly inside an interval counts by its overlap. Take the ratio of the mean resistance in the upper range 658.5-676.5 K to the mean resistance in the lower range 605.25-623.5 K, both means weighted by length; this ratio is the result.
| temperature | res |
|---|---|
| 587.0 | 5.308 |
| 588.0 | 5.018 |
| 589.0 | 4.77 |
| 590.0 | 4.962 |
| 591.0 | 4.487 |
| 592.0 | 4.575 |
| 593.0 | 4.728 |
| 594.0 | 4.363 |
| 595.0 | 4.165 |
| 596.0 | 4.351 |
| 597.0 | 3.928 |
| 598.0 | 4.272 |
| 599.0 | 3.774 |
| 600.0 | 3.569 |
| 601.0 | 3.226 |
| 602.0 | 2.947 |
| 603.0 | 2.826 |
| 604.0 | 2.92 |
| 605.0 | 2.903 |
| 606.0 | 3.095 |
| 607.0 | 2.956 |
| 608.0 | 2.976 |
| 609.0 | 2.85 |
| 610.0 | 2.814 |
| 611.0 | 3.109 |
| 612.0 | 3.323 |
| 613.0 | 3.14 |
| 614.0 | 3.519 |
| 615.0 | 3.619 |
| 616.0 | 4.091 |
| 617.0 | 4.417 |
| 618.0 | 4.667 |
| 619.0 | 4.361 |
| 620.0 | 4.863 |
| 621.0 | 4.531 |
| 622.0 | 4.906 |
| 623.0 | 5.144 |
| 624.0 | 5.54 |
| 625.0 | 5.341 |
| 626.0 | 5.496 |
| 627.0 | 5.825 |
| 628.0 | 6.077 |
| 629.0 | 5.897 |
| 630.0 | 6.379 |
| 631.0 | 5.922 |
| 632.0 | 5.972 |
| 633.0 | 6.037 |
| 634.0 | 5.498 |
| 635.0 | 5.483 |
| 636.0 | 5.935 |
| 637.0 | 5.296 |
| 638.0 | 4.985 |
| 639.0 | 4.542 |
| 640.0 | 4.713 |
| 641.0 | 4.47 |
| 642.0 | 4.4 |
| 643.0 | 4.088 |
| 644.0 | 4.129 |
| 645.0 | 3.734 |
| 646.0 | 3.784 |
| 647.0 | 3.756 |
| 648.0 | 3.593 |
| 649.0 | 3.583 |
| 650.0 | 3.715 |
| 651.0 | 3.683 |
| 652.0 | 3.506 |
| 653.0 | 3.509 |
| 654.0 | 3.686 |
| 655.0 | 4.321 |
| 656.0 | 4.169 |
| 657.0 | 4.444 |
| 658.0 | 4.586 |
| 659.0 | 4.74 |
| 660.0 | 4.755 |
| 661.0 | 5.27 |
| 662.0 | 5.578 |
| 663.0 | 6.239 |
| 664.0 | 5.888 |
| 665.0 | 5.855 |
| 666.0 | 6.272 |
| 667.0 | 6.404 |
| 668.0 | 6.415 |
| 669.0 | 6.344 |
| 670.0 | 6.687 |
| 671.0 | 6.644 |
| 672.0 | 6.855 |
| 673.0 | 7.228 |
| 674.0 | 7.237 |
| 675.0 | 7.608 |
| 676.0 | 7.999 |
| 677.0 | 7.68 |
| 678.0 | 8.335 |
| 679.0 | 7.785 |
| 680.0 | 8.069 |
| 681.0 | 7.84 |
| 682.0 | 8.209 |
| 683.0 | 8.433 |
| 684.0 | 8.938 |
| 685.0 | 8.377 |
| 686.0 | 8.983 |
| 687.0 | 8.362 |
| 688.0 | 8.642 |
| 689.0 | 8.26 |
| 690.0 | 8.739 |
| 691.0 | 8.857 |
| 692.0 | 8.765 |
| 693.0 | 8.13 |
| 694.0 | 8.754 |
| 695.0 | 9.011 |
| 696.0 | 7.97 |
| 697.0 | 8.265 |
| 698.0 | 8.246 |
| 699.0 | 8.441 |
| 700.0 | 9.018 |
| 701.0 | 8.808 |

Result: 1.7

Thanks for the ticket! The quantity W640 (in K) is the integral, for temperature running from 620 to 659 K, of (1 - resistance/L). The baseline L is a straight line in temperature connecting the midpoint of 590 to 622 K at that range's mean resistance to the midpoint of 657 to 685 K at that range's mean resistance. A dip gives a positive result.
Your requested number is 3.4 K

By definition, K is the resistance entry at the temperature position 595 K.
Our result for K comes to 4.165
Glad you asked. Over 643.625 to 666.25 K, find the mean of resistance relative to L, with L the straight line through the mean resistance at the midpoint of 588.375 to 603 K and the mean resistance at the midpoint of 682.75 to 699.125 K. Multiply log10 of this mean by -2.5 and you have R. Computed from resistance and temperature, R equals 0.48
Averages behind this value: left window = 4.11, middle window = 4.45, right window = 8.54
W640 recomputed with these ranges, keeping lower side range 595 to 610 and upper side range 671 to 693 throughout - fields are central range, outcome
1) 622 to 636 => -2.2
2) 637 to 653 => 4.9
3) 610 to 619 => 0.8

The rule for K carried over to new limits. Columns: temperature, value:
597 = 3.928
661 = 5.27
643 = 4.088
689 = 8.26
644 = 4.129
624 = 5.54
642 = 4.4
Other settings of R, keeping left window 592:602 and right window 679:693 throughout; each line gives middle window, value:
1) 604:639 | 0.16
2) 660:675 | 0.19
